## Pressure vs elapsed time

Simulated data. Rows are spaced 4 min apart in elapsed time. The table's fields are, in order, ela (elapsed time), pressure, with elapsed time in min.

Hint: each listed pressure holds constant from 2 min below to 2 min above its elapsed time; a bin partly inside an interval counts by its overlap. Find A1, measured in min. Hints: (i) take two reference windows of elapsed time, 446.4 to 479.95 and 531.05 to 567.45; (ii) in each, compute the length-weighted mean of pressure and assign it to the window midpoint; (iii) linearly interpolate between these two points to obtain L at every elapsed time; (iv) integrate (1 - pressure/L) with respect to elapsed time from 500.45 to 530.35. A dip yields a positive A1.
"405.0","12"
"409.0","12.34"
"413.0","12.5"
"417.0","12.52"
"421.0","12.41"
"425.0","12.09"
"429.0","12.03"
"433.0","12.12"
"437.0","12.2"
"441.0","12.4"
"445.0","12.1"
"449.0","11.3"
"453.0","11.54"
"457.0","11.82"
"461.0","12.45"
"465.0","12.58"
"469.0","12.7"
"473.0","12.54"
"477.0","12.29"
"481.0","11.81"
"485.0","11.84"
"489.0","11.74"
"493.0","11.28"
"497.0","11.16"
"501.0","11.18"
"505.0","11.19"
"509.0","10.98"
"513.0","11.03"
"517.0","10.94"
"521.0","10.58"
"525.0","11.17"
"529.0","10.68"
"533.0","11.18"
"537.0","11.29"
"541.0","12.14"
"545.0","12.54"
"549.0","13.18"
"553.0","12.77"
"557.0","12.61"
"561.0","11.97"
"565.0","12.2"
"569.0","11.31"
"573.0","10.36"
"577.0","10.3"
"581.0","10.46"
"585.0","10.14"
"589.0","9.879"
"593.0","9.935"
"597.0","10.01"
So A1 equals 3.0 min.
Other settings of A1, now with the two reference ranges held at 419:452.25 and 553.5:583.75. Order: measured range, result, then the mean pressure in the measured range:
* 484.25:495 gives 0.17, 11.6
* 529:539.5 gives 0.33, 11.2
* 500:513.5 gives 0.68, 11.1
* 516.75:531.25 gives 0.95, 10.8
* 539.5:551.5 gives -1.22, 12.6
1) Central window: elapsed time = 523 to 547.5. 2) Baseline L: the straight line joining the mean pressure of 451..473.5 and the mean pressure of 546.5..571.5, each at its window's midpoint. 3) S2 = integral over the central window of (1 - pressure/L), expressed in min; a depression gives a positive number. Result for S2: 1.51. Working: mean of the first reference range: 12.3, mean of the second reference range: 12.3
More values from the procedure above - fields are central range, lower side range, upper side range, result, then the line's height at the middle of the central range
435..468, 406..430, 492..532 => -0.61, 11.9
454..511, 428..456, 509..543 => -1.32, 11.5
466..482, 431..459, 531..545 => -0.72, 11.8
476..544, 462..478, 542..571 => 6.17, 12.5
